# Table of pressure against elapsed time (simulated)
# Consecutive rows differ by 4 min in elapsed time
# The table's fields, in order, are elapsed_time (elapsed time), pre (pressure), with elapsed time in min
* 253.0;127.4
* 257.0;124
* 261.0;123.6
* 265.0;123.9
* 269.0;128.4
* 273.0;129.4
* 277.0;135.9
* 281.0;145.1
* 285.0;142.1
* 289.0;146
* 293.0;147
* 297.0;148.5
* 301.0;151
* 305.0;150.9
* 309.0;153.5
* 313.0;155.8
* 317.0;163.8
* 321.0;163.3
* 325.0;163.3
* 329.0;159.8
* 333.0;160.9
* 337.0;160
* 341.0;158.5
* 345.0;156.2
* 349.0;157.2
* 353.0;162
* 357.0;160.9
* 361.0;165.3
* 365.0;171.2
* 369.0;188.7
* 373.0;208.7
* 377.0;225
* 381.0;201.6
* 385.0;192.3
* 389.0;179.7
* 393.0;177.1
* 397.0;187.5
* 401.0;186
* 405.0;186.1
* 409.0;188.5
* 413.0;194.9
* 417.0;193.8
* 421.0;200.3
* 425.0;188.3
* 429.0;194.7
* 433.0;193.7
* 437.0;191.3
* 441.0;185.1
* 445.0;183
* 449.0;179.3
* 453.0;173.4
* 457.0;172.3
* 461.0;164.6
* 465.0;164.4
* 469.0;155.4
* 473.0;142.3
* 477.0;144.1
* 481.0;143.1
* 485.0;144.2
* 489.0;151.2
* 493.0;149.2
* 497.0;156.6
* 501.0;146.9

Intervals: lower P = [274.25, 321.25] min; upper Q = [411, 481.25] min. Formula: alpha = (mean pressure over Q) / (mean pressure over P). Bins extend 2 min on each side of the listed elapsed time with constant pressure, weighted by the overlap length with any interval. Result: 1.18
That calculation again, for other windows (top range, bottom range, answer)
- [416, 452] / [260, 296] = 1.39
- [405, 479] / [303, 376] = 1.08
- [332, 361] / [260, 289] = 1.19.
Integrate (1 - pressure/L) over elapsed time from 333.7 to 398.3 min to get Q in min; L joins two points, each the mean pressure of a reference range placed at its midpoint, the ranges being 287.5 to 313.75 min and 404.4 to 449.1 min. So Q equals -2.4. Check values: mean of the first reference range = 150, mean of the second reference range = 190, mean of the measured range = 178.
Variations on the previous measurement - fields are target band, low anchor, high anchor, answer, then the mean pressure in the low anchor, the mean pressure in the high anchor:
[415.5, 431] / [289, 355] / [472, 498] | -4.48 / 157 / 147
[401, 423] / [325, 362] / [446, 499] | -4.63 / 160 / 157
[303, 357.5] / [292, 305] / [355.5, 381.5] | 2.54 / 149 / 189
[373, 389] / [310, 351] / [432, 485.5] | -4.01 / 160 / 167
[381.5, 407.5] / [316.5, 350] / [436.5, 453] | -2.00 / 160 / 183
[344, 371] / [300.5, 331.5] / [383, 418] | 0.96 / 158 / 187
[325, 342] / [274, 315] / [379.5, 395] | 0.38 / 147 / 187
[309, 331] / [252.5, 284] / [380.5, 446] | -1.34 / 130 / 189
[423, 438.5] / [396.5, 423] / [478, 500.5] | -1.05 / 191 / 149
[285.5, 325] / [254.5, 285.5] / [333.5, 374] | -1.88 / 131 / 168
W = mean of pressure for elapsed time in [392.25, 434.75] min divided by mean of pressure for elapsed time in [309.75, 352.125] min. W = 1.19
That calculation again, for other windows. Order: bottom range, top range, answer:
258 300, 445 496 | 1.15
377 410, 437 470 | 0.92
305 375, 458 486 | 0.92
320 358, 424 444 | 1.19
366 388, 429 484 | 0.84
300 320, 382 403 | 1.19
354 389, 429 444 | 1.01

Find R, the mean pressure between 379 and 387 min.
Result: 197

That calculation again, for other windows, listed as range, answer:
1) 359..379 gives 192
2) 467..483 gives 146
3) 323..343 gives 160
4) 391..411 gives 185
